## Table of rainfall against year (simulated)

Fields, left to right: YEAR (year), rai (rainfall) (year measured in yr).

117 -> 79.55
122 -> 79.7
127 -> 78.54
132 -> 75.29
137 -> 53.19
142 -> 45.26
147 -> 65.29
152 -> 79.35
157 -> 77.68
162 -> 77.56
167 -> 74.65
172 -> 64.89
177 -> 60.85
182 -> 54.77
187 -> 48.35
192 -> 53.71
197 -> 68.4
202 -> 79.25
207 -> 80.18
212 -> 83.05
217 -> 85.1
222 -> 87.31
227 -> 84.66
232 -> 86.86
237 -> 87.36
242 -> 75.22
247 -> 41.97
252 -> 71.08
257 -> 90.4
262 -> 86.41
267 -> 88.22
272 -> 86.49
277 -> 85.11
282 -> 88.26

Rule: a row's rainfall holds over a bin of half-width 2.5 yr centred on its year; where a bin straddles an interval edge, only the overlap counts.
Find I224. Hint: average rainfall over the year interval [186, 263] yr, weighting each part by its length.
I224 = 75.9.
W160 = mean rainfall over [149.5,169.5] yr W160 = 77.3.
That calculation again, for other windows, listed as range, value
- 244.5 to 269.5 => 75.6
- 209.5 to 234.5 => 85.4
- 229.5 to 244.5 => 83.1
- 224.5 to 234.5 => 85.8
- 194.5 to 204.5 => 73.8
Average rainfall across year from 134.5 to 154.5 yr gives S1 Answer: 60.8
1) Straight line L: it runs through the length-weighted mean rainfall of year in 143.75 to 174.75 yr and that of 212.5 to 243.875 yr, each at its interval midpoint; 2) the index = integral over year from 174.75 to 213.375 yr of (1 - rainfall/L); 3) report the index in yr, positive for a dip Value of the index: 6.5 yr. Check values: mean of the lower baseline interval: 72.5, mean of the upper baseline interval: 84.5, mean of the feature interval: 65.6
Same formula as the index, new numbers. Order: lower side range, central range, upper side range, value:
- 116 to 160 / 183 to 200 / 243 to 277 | 3.8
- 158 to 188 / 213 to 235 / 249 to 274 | -2.9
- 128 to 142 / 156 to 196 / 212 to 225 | 5.2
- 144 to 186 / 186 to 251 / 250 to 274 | 2.4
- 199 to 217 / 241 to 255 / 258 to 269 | 3.8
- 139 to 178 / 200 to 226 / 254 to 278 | -1.8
